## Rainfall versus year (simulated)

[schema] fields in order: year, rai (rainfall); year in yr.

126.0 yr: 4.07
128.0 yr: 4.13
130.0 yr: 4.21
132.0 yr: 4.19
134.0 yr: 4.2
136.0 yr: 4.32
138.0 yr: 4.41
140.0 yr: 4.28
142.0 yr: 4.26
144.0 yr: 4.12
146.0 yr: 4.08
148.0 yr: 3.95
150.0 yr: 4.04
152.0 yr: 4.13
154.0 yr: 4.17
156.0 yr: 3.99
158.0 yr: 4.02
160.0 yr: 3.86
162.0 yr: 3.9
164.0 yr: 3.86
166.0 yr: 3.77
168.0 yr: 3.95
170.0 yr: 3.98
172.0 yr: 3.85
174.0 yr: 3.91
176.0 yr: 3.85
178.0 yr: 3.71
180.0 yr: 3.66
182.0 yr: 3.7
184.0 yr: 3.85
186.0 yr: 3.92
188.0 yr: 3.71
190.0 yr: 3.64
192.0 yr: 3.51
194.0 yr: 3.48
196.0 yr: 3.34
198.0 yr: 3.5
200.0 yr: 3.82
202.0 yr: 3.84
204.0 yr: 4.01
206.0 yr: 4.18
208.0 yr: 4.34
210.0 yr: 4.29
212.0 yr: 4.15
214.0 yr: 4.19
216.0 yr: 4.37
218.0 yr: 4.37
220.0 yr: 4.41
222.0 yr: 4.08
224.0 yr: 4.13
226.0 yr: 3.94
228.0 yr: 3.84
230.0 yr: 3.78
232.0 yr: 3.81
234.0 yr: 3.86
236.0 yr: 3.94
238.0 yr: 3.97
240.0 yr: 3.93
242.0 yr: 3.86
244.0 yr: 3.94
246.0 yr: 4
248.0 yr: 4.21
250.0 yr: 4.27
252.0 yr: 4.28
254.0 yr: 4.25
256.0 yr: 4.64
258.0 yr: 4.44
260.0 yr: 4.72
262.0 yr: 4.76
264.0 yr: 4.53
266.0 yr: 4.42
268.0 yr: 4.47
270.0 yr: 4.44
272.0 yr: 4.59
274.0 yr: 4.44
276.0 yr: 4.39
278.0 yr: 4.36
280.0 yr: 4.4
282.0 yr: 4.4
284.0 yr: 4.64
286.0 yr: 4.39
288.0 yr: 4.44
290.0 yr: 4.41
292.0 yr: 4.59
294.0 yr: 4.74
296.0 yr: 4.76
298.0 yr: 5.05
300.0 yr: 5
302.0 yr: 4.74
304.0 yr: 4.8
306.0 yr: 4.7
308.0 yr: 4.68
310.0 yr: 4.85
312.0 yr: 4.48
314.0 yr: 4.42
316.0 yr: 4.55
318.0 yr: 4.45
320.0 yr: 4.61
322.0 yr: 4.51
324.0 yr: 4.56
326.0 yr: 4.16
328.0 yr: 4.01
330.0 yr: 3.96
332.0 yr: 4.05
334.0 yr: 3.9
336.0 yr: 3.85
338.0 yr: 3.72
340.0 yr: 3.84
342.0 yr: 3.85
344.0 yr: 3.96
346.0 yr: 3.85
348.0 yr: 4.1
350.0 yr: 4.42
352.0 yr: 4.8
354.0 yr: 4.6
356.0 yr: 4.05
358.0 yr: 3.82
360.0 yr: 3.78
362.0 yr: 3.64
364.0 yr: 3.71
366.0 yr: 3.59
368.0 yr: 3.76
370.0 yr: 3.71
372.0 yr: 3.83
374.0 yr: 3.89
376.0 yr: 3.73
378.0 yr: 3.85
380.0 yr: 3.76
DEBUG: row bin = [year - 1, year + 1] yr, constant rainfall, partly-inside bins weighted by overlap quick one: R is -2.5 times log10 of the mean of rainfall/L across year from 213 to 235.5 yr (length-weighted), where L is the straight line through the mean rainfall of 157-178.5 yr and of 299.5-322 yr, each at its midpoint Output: 0.030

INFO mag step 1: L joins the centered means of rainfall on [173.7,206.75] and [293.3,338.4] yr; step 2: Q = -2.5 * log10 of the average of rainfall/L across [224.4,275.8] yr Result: -0.03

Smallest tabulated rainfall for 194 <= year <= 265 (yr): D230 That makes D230 3.34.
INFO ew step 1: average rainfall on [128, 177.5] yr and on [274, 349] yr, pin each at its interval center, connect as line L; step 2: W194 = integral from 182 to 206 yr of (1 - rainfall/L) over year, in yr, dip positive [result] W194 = 2.5 yr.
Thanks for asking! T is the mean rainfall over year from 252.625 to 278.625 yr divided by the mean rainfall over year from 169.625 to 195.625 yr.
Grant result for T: 1.2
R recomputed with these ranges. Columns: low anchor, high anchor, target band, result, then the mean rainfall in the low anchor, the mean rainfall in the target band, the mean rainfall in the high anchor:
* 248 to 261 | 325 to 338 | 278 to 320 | -0.115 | 4.42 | 4.62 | 3.97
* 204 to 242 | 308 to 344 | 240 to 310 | -0.084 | 4.08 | 4.49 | 4.23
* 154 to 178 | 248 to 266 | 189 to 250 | 0.072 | 3.91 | 3.96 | 4.47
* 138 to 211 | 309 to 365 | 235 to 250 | 0.004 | 3.91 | 4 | 4.16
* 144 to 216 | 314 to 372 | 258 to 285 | -0.130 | 3.9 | 4.5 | 4.07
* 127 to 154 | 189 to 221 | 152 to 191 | 0.058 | 4.18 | 3.86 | 3.97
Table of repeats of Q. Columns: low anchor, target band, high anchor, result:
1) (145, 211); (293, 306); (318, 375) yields -0.21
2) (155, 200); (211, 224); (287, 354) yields -0.08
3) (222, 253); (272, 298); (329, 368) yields -0.14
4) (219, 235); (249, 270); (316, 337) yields -0.11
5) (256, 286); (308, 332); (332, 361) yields -0.05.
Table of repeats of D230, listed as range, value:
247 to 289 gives 4.21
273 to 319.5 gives 4.36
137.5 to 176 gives 3.77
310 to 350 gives 3.72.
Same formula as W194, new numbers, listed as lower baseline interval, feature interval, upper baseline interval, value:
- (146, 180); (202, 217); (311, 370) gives -0.8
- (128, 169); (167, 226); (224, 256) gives 1.8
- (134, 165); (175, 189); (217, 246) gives 1.0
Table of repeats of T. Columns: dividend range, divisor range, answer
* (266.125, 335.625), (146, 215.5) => 1.15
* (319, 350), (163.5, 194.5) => 1.08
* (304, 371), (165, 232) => 1.06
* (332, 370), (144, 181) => 1.01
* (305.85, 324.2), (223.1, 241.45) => 1.17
